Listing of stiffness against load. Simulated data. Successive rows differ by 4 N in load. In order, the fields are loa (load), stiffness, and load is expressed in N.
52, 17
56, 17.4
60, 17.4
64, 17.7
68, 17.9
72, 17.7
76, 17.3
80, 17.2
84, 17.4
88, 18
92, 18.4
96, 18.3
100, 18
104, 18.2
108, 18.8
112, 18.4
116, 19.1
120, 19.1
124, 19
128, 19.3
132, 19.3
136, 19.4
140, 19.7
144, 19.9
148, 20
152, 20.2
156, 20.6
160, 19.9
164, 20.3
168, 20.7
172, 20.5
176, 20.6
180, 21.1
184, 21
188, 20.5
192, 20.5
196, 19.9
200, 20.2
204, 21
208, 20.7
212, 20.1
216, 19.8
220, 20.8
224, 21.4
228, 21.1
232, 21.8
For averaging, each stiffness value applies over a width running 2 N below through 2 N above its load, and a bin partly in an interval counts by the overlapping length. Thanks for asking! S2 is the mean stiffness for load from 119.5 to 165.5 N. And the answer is 19.7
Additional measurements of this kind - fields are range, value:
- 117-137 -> 19.2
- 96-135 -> 18.8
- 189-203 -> 20.3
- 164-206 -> 20.6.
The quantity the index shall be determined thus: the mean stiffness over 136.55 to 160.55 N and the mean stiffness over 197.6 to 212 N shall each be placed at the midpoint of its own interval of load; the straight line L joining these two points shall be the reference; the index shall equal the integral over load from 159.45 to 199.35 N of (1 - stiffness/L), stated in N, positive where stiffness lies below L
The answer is -0.4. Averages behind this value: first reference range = 20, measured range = 20.5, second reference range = 20.5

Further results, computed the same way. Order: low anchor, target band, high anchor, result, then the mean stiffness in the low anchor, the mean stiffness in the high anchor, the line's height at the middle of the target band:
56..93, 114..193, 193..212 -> -2.76 N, 17.6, 20.4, 19.4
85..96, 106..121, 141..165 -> 0.03 N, 18.1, 20.1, 18.9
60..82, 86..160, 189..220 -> -1.87 N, 17.5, 20.4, 18.6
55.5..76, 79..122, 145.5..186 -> 0.74 N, 17.6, 20.5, 18.6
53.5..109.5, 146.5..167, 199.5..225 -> -0.88 N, 17.8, 20.6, 19.4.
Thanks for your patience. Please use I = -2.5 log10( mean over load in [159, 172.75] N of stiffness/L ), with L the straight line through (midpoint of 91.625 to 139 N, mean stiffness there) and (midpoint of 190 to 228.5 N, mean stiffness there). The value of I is -0.03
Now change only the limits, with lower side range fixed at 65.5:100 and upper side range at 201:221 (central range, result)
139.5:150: -0.046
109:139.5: -0.026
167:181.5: -0.055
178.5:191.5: -0.048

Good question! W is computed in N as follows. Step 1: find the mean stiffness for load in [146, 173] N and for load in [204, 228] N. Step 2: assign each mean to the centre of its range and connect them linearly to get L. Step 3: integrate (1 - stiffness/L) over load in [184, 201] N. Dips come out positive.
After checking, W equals 0.11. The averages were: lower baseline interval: 20.3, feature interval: 20.4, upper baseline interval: 20.6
